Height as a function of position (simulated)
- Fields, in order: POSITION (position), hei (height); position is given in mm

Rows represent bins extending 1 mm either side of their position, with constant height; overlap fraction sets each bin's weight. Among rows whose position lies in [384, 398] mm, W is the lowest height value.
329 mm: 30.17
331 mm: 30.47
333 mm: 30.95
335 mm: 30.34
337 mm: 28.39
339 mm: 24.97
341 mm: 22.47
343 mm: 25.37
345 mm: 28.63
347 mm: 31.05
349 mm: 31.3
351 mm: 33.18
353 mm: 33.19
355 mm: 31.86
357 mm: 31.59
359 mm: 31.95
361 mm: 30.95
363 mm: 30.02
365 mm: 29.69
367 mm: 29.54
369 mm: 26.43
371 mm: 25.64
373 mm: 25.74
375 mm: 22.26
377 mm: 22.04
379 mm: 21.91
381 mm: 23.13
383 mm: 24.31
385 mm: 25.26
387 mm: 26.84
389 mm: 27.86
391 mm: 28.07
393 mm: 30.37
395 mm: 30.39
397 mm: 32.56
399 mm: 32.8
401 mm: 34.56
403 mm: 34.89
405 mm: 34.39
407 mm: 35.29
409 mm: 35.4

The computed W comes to 25.26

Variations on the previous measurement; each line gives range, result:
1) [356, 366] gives 29.69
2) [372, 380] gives 21.91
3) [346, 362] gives 30.95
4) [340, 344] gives 22.47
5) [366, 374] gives 25.64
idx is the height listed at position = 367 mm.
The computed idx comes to 29.54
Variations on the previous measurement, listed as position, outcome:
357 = 31.59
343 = 25.37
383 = 24.31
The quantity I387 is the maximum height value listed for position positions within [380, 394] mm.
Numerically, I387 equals 30.37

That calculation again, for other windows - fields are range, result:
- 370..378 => 25.74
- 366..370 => 29.54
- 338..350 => 31.3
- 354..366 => 31.95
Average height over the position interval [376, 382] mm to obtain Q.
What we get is 22.4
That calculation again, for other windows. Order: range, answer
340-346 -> 25.5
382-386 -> 24.8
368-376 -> 25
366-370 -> 28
